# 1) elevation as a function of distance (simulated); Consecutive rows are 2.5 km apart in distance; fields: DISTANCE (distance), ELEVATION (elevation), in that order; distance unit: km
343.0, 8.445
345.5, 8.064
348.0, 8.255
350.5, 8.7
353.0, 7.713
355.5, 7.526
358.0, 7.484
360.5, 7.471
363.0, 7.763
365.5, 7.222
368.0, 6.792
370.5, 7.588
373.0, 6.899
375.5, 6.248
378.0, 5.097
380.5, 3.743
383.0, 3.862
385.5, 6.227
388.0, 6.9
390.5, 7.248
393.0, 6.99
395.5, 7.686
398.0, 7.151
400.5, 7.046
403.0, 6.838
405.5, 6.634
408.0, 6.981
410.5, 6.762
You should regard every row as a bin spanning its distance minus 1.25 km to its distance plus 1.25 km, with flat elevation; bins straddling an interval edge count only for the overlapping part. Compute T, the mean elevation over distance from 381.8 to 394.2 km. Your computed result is 6.25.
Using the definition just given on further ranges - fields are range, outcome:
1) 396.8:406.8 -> 6.92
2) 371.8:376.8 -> 6.56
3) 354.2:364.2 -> 7.56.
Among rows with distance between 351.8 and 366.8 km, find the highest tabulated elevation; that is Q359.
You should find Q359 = 7.763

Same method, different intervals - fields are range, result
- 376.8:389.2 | 6.9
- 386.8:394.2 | 7.248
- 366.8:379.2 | 7.588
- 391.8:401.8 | 7.686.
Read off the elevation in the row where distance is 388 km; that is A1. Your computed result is 6.9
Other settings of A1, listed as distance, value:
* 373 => 6.899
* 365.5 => 7.222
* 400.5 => 7.046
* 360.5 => 7.471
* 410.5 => 6.762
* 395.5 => 7.686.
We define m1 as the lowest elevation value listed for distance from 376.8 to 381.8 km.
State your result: 3.743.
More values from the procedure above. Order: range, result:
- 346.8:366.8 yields 7.222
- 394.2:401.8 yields 7.046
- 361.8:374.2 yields 6.792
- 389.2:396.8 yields 6.99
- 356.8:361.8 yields 7.471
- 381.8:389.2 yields 3.862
